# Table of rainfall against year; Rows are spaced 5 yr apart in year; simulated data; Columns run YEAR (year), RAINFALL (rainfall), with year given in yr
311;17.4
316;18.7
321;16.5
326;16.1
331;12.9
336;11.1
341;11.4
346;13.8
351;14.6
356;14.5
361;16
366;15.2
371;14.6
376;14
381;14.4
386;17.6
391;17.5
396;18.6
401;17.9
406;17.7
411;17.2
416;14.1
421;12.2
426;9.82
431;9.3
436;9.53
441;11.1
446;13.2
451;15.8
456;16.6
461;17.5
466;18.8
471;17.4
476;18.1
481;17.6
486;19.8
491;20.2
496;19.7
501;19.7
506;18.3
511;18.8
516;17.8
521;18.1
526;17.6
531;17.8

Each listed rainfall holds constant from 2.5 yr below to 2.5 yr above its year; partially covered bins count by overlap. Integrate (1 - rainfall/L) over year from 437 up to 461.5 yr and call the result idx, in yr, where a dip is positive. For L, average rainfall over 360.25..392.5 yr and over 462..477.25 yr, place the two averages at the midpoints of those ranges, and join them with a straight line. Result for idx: 4.5 yr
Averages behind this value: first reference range 15.5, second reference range 18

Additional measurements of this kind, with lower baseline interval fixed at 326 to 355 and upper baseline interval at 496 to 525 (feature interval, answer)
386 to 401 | -3.14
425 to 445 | 7.41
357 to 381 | -1.41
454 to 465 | -0.22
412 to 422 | 1.08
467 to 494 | -1.55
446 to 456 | 0.80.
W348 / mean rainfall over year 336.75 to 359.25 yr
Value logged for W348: 13.5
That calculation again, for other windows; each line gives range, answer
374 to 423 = 16.2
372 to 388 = 15.2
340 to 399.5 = 15.3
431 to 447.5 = 10.9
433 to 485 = 15.6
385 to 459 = 14.5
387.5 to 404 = 18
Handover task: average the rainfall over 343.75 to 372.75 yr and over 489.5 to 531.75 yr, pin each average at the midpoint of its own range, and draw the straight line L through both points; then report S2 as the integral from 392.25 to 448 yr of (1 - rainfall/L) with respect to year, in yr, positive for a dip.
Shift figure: 8.52 yr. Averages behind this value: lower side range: 14.8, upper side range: 18.7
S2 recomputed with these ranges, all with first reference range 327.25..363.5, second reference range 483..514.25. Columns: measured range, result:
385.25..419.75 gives -3.0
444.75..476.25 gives 2.0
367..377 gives 0.1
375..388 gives -0.4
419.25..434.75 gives 5.9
